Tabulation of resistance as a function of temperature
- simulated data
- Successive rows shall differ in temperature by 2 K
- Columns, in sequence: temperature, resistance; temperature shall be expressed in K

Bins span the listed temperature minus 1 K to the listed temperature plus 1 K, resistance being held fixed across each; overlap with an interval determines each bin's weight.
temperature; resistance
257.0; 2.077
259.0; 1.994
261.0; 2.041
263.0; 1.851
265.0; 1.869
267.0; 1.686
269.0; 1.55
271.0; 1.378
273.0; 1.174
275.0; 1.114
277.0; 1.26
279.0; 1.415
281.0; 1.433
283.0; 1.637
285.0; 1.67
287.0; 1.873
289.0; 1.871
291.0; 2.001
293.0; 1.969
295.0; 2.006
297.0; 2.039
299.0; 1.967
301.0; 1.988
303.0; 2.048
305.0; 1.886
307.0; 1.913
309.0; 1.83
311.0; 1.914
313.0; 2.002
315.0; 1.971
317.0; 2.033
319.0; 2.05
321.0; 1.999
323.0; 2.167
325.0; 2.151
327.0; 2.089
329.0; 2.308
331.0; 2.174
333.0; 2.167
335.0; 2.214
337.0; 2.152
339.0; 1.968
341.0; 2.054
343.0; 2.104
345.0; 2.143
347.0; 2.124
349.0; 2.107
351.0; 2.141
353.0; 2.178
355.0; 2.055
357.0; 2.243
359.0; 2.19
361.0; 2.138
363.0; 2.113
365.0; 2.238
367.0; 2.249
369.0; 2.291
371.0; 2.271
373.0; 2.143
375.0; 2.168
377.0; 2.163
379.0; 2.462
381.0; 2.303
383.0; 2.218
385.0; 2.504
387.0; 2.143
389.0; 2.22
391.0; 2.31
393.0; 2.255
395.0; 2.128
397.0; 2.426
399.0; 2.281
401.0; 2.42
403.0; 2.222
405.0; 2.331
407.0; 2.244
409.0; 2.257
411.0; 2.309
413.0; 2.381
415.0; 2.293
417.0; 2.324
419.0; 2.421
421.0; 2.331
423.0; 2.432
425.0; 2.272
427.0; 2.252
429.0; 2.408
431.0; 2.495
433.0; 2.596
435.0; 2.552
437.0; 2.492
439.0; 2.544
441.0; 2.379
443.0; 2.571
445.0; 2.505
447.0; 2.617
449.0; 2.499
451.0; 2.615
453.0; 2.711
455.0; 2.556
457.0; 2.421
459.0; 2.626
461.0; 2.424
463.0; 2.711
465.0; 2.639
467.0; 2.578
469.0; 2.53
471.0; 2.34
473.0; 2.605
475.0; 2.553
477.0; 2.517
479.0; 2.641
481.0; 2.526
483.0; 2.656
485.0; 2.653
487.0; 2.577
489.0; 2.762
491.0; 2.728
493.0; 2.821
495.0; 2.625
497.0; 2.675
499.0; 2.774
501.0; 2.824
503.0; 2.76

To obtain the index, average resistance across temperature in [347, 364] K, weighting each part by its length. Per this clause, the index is 2.14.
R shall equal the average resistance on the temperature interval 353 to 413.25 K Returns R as 2.25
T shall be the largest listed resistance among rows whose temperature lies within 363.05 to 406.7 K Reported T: 2.504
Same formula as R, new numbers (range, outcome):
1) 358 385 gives 2.24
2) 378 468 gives 2.42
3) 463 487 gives 2.57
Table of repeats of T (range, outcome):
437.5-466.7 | 2.711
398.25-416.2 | 2.42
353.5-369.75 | 2.291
